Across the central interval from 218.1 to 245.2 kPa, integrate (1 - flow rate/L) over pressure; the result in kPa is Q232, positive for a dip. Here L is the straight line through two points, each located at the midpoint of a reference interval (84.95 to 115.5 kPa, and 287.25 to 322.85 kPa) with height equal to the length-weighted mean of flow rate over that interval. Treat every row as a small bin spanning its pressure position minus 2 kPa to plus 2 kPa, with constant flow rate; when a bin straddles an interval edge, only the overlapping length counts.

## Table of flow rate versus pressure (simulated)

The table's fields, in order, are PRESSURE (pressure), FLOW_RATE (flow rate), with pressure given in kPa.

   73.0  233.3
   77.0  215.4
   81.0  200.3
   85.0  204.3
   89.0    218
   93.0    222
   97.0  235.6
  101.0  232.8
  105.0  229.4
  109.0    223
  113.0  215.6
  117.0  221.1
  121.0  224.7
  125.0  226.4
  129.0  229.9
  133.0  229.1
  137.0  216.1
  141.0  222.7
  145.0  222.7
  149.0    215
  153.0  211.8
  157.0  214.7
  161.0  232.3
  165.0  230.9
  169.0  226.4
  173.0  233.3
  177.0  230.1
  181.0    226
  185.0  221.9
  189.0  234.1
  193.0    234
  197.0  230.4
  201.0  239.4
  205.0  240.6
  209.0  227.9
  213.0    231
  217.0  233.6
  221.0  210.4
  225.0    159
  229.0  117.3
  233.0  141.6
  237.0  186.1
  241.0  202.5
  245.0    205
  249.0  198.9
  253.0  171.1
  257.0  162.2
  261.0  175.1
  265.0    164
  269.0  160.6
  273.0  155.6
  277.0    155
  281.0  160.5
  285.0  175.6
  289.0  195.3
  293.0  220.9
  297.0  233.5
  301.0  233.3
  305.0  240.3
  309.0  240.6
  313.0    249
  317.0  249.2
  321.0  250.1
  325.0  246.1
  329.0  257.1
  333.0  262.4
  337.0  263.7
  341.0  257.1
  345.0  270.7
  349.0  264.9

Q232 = 6.6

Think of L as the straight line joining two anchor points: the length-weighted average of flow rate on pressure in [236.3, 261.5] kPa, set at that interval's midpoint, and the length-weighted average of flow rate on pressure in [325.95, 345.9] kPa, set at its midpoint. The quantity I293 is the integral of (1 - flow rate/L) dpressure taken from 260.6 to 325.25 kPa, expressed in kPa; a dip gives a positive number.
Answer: 5.7 kPa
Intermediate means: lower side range 186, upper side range 261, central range 206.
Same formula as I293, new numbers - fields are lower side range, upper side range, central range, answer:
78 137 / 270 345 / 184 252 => 5.4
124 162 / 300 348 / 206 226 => 1.5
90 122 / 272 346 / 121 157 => 0.7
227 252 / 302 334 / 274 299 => 3.5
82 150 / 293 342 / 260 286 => 8.5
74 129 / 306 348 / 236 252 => 3.0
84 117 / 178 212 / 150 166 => 0.5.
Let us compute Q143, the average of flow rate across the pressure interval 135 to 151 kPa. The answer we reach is 219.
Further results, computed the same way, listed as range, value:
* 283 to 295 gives 197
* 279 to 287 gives 168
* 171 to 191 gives 229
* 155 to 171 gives 226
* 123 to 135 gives 228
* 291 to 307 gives 232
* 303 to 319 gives 245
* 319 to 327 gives 248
